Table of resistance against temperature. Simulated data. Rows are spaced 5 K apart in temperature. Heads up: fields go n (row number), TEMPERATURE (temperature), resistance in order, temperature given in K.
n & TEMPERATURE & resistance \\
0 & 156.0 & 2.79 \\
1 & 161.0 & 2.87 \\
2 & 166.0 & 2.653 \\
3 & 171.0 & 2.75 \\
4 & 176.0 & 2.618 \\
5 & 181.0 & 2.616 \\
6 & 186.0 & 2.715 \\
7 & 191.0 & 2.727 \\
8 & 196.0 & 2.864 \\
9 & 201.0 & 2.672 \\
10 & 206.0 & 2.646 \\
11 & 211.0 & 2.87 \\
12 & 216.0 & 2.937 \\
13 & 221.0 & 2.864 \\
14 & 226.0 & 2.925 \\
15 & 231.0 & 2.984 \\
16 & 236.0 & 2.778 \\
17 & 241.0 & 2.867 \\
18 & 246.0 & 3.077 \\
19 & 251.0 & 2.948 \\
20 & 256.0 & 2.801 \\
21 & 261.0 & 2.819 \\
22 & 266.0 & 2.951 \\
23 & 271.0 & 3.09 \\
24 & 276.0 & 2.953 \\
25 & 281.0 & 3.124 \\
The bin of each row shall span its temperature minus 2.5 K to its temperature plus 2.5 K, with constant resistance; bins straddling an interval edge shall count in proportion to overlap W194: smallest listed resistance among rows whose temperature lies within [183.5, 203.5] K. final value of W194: 2.672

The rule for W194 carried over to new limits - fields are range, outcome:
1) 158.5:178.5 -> 2.618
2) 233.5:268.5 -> 2.778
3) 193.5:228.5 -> 2.646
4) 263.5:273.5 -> 2.951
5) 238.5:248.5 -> 2.867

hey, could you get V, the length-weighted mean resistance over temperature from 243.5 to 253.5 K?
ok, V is 3.01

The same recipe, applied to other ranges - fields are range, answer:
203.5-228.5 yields 2.85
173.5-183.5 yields 2.62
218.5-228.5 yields 2.89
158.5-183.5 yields 2.7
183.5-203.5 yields 2.74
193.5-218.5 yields 2.8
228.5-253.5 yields 2.93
